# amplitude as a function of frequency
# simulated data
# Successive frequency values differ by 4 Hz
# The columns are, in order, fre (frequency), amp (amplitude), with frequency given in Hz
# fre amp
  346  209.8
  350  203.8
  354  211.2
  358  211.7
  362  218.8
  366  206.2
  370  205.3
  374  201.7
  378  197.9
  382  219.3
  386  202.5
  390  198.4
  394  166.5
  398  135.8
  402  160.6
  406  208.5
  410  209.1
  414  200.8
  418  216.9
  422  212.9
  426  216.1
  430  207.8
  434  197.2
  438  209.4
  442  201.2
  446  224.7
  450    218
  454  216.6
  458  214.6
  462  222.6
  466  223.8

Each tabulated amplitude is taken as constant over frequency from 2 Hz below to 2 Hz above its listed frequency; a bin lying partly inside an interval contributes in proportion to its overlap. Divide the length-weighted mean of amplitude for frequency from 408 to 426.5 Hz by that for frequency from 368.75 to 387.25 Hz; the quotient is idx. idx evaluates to 1.03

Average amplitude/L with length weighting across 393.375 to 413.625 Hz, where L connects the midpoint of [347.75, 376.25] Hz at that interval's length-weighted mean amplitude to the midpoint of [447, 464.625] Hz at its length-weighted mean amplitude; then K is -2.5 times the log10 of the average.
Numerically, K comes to 0.19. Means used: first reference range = 208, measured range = 179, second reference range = 219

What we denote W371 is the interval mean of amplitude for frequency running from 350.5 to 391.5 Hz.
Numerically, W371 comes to 207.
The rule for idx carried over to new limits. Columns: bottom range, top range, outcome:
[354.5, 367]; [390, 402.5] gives 0.76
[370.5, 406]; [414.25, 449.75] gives 1.12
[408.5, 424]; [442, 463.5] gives 1.04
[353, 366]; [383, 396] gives 0.90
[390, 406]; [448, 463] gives 1.31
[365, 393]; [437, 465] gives 1.06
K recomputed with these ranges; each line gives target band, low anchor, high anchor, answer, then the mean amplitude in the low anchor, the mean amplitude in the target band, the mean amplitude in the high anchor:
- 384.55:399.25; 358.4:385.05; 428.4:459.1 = 0.18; 208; 177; 211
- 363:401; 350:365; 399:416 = 0.05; 212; 192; 191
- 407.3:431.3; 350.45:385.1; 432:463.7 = 0.00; 209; 211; 213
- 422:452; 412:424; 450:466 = 0.02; 210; 211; 219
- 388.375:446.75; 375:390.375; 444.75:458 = 0.08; 205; 197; 219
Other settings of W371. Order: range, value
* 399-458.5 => 206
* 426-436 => 205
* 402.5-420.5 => 205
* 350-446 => 201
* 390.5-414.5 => 180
